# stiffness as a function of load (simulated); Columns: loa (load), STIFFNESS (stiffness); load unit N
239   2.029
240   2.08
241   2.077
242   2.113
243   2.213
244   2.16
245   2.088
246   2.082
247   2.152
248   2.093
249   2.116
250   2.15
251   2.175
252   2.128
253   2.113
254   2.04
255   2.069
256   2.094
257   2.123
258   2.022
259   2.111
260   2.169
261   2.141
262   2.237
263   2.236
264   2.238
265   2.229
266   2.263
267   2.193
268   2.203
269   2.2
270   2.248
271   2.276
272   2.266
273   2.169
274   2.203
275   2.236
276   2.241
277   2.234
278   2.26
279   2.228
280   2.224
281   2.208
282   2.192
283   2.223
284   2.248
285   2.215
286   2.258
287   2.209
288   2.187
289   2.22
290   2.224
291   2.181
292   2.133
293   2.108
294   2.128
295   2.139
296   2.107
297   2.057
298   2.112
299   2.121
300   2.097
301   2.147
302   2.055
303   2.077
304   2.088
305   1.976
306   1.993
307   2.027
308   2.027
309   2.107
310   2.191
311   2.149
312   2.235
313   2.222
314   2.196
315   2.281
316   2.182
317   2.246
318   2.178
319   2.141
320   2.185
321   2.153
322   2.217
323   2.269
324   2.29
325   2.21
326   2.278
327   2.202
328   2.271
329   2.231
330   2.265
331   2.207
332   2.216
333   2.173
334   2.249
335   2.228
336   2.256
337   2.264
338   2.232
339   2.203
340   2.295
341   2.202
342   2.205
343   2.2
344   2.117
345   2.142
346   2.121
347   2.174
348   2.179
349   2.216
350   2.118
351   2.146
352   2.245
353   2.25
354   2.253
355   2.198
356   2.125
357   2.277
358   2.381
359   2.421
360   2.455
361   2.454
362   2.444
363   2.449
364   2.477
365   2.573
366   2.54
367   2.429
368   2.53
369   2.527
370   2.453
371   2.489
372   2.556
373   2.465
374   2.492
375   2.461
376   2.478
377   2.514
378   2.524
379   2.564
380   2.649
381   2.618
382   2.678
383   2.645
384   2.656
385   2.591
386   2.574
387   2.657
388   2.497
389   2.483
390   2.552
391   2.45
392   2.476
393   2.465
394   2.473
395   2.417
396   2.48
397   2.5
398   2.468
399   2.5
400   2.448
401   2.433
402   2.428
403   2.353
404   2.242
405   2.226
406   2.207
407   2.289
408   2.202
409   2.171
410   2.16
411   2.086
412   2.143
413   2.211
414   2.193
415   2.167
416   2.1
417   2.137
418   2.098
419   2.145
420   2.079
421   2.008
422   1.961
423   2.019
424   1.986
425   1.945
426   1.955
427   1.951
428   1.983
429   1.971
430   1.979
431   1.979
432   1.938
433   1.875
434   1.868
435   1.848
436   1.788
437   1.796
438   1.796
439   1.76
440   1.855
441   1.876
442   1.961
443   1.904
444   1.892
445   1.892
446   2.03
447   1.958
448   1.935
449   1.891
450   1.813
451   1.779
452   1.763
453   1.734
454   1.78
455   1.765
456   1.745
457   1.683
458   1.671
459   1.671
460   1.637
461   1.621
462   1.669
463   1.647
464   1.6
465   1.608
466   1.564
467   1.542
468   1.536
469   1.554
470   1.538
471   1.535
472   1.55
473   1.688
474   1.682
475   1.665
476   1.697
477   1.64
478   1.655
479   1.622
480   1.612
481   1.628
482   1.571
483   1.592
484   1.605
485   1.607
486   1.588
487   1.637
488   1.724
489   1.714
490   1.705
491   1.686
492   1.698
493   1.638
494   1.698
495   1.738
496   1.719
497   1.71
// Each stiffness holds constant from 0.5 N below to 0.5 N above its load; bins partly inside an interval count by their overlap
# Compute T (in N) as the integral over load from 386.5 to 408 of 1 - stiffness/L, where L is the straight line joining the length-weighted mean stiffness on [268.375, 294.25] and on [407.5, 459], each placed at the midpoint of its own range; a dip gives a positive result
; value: -4.48 N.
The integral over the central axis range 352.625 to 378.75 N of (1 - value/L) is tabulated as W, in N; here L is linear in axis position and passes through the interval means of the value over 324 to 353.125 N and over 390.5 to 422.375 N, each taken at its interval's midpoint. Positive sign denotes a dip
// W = -2.30 N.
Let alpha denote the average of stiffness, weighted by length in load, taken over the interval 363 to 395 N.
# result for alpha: 2.53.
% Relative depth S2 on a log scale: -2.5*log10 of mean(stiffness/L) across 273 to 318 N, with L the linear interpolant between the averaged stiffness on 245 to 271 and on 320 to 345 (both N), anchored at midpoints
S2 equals 0.01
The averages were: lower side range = 2.15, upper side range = 2.22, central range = 2.16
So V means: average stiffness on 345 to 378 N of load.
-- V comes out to 2.37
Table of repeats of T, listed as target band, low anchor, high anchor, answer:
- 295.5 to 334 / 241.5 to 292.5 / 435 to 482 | -1.8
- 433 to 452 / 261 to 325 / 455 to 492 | -1.5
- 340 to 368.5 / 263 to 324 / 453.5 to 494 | -4.3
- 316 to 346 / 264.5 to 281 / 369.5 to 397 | 2.2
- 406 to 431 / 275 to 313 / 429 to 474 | -3.2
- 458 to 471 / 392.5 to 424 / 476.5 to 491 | 1.4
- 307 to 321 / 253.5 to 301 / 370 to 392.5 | 0.8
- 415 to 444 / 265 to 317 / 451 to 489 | -3.1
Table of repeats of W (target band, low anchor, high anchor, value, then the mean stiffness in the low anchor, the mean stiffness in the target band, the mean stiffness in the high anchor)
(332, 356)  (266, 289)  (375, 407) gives 1.79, 2.22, 2.2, 2.49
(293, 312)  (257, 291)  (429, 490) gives 0.39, 2.21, 2.09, 1.73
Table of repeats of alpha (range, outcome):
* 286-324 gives 2.15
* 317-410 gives 2.36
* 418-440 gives 1.94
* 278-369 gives 2.22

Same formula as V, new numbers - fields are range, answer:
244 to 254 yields 2.12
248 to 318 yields 2.16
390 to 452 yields 2.1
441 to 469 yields 1.75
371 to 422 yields 2.38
